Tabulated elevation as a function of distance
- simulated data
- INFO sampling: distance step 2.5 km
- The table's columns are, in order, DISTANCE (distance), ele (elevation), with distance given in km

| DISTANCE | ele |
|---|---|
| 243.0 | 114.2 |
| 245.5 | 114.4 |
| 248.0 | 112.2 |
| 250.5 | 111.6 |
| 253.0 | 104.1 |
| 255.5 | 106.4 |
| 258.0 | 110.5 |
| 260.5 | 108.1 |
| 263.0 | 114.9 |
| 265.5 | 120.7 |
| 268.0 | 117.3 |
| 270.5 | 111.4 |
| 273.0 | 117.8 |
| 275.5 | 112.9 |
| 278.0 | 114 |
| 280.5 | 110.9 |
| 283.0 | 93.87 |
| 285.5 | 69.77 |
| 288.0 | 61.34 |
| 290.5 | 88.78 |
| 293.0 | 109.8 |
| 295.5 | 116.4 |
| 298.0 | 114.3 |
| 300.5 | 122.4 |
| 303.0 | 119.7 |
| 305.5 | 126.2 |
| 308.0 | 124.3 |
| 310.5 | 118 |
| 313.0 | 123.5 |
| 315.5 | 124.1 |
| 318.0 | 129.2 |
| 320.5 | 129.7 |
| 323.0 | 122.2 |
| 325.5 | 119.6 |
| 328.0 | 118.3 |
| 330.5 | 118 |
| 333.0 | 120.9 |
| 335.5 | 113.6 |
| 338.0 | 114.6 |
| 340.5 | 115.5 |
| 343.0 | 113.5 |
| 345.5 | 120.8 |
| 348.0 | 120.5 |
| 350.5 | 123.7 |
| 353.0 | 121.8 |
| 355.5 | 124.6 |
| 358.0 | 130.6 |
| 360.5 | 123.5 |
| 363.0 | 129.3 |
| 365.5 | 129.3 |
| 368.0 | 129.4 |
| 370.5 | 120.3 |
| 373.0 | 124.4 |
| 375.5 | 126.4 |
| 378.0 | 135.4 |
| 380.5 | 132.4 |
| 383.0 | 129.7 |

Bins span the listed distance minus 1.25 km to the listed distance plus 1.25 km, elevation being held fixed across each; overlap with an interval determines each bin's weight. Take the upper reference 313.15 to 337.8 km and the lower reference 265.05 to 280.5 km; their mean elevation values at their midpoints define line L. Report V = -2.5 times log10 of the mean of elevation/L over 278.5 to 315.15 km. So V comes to 0.10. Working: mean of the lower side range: 115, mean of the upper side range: 122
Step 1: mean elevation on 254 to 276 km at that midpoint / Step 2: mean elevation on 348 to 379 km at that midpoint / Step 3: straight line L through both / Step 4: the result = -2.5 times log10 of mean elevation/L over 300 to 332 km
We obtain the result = -0.025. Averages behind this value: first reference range 113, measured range 123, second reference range 126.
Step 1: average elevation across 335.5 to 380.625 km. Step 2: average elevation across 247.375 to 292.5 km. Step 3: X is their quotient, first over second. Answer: 1.2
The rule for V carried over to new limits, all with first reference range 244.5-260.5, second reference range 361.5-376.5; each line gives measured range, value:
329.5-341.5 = 0.05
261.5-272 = -0.04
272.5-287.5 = 0.13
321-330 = 0.00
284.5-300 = 0.21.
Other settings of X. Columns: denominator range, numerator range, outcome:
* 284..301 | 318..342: 1.24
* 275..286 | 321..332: 1.18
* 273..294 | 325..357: 1.23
